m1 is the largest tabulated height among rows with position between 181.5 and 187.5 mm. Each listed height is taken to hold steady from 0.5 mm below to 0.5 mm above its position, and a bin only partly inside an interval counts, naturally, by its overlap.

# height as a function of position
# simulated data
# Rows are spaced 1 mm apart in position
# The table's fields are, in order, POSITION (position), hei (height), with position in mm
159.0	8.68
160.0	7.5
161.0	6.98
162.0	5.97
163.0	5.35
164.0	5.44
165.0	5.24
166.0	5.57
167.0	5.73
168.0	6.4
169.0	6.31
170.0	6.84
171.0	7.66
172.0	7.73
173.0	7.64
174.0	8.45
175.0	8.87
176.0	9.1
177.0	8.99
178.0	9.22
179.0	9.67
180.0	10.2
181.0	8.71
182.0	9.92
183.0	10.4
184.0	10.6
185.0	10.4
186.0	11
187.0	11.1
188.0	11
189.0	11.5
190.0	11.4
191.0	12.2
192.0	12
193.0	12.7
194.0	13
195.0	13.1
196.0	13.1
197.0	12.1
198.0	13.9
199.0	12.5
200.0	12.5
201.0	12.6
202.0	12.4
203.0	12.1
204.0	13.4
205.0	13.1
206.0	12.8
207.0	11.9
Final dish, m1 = 11.1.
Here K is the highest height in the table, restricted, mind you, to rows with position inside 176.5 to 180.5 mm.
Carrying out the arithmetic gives 10.2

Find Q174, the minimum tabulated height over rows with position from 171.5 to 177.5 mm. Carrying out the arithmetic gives 7.64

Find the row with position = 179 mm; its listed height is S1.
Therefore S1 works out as 9.67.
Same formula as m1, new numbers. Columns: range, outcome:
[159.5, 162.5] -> 7.5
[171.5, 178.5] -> 9.22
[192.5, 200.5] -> 13.9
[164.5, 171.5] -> 7.66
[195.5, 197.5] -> 13.1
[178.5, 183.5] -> 10.4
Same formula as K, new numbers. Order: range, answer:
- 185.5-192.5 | 12.2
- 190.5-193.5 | 12.7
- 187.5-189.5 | 11.5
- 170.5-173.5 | 7.73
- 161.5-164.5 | 5.97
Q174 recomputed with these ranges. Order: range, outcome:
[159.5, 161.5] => 6.98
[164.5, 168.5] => 5.24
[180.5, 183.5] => 8.71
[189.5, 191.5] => 11.4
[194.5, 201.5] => 12.1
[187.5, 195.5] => 11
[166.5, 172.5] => 5.73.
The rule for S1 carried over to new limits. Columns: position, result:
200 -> 12.5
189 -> 11.5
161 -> 6.98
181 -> 8.71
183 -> 10.4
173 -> 7.64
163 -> 5.35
